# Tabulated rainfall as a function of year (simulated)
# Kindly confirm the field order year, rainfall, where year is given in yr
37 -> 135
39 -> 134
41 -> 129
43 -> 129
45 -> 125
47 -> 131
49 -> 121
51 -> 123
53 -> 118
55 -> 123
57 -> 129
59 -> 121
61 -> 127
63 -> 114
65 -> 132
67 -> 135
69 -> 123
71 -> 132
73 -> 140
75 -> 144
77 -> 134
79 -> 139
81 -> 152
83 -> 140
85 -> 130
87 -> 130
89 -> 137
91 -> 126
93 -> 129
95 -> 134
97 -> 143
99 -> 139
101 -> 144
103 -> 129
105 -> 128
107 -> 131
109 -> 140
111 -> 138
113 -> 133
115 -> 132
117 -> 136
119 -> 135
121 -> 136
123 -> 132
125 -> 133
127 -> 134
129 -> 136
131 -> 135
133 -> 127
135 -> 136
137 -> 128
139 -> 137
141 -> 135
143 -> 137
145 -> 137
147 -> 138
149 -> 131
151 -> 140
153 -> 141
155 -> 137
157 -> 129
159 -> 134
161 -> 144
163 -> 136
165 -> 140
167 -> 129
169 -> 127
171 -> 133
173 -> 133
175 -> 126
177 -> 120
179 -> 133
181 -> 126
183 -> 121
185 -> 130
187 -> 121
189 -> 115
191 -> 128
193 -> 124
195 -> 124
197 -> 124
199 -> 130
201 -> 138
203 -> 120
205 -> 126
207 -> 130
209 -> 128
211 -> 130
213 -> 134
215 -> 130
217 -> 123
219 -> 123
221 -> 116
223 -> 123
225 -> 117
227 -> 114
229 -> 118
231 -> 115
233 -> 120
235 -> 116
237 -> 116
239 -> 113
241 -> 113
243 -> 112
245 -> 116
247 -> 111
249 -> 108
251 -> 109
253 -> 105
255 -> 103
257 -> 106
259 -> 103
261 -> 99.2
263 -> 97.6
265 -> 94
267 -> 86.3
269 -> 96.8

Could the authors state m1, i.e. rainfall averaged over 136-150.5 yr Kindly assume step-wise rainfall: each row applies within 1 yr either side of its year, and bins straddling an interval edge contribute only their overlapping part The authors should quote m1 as 135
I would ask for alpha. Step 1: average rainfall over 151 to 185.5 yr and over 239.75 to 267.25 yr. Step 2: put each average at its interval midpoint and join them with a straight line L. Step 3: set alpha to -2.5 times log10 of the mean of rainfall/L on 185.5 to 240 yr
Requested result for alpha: -0.045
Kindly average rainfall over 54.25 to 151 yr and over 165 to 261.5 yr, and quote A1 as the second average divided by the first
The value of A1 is 0.9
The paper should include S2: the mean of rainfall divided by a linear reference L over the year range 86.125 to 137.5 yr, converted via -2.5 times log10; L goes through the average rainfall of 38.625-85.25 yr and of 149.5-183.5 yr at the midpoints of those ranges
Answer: -0.02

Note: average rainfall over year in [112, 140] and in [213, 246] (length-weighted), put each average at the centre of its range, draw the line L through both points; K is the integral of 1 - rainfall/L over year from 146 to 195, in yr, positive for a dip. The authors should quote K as -1.34 yr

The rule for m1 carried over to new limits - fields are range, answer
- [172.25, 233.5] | 125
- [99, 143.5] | 134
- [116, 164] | 135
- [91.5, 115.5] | 135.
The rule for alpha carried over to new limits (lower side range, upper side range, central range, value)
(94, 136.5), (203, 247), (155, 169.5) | -0.05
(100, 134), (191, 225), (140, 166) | -0.05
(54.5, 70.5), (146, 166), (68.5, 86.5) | -0.08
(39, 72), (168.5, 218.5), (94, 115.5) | -0.08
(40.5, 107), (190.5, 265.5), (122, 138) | -0.05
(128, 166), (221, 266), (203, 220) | -0.08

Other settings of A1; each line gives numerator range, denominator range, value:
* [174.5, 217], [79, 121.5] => 0.93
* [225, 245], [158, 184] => 0.88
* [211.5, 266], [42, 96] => 0.87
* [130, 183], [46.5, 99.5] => 1.01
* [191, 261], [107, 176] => 0.88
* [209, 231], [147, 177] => 0.92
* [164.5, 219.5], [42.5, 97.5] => 0.97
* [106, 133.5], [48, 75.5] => 1.06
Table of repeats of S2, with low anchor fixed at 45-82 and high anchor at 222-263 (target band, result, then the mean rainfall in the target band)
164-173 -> -0.11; 132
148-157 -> -0.13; 136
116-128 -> -0.09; 134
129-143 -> -0.09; 134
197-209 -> -0.11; 128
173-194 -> -0.07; 125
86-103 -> -0.07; 135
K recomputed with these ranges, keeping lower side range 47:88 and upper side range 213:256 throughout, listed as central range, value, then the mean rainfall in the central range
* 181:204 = -1.09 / 125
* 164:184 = -1.28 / 129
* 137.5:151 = -1.33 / 136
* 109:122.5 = -0.98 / 135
